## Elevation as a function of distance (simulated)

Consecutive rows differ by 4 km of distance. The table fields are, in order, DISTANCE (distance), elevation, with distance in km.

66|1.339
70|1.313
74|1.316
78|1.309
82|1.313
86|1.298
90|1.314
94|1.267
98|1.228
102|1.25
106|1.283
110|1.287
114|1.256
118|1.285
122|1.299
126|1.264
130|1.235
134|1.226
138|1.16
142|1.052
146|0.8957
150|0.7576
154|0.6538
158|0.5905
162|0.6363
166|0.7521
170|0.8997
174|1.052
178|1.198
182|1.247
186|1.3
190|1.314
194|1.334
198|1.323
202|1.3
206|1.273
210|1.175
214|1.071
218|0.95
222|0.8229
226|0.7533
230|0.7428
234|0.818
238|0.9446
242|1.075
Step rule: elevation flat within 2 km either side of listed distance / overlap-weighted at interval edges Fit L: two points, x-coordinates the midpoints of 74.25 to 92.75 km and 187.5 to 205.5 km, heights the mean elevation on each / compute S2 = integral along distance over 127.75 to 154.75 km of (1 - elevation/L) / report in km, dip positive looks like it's 6.1 km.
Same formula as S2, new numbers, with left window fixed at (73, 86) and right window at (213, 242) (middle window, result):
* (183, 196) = -4.22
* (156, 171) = 5.01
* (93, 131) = -1.62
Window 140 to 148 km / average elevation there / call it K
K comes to 0.974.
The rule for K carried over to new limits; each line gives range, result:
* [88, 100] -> 1.27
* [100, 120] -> 1.27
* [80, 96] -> 1.3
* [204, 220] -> 1.12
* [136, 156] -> 0.904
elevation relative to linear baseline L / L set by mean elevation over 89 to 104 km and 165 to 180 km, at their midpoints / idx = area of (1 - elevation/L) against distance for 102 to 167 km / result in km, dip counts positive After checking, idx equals 5.0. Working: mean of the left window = 1.26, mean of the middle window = 1.05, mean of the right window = 0.99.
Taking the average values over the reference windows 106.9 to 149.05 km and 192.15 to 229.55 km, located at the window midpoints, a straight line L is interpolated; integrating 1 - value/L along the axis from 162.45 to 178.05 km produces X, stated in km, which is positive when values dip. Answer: 3.1 km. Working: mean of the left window 1.19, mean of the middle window 0.914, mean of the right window 1.1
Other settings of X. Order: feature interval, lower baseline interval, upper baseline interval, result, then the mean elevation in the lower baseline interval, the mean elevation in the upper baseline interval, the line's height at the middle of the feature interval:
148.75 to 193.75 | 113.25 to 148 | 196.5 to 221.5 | 7.9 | 1.18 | 1.16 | 1.17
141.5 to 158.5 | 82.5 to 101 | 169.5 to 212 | 6.3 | 1.28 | 1.23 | 1.25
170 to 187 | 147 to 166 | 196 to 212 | -3.6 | 0.682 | 1.27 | 0.953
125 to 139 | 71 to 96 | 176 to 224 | 0.4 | 1.3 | 1.19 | 1.26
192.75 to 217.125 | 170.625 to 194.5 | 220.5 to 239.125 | -4.9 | 1.22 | 0.81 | 1.02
